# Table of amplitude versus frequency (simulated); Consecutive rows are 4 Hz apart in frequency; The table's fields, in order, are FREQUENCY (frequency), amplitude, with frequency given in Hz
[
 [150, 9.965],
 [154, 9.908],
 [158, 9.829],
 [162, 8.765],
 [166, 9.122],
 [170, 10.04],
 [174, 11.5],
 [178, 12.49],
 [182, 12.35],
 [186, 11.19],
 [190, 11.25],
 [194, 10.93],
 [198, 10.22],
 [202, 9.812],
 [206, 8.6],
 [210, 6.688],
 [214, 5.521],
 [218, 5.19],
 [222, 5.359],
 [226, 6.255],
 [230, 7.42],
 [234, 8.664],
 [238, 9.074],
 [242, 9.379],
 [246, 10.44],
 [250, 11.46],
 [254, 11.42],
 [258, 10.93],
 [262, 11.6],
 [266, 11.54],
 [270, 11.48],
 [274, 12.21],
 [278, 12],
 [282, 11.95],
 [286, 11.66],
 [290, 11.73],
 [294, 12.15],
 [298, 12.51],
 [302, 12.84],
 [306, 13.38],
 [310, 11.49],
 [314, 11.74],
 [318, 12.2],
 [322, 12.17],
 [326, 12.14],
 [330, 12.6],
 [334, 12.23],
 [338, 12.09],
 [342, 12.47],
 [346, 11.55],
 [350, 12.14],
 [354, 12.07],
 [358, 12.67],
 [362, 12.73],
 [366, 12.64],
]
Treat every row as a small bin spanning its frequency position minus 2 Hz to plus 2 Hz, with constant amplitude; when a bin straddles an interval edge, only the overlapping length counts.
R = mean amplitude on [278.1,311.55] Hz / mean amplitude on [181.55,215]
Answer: 1.27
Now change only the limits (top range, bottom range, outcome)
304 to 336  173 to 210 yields 1.15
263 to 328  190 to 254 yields 1.42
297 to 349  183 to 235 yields 1.47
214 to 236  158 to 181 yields 0.62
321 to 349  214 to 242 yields 1.73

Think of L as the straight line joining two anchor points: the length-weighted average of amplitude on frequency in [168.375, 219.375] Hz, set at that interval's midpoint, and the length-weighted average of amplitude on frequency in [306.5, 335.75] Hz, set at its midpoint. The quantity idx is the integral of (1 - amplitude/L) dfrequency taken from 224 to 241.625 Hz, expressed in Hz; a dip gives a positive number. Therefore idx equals 4.18 Hz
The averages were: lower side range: 9.73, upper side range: 12.1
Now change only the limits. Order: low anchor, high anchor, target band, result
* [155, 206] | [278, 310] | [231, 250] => 3.22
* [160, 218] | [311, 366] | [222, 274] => 4.21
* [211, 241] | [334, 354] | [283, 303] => -4.69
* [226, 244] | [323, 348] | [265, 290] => -4.60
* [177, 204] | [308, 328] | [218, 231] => 6.03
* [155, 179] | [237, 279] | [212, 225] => 6.40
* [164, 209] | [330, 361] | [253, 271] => -0.03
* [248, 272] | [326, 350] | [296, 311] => -1.00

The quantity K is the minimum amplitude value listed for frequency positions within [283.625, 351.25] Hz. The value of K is 11.49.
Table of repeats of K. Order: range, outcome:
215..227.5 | 5.19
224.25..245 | 6.255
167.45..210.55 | 6.688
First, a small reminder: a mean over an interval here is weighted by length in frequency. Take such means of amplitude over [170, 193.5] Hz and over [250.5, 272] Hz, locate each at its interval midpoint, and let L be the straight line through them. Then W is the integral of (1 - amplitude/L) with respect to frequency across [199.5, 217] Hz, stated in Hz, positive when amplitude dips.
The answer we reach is 6.0 Hz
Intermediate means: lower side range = 11.6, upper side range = 11.4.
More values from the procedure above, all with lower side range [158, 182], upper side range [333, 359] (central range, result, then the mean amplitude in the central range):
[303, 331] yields -0.9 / 12.3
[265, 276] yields -0.3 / 11.8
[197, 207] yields 1.1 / 9.57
